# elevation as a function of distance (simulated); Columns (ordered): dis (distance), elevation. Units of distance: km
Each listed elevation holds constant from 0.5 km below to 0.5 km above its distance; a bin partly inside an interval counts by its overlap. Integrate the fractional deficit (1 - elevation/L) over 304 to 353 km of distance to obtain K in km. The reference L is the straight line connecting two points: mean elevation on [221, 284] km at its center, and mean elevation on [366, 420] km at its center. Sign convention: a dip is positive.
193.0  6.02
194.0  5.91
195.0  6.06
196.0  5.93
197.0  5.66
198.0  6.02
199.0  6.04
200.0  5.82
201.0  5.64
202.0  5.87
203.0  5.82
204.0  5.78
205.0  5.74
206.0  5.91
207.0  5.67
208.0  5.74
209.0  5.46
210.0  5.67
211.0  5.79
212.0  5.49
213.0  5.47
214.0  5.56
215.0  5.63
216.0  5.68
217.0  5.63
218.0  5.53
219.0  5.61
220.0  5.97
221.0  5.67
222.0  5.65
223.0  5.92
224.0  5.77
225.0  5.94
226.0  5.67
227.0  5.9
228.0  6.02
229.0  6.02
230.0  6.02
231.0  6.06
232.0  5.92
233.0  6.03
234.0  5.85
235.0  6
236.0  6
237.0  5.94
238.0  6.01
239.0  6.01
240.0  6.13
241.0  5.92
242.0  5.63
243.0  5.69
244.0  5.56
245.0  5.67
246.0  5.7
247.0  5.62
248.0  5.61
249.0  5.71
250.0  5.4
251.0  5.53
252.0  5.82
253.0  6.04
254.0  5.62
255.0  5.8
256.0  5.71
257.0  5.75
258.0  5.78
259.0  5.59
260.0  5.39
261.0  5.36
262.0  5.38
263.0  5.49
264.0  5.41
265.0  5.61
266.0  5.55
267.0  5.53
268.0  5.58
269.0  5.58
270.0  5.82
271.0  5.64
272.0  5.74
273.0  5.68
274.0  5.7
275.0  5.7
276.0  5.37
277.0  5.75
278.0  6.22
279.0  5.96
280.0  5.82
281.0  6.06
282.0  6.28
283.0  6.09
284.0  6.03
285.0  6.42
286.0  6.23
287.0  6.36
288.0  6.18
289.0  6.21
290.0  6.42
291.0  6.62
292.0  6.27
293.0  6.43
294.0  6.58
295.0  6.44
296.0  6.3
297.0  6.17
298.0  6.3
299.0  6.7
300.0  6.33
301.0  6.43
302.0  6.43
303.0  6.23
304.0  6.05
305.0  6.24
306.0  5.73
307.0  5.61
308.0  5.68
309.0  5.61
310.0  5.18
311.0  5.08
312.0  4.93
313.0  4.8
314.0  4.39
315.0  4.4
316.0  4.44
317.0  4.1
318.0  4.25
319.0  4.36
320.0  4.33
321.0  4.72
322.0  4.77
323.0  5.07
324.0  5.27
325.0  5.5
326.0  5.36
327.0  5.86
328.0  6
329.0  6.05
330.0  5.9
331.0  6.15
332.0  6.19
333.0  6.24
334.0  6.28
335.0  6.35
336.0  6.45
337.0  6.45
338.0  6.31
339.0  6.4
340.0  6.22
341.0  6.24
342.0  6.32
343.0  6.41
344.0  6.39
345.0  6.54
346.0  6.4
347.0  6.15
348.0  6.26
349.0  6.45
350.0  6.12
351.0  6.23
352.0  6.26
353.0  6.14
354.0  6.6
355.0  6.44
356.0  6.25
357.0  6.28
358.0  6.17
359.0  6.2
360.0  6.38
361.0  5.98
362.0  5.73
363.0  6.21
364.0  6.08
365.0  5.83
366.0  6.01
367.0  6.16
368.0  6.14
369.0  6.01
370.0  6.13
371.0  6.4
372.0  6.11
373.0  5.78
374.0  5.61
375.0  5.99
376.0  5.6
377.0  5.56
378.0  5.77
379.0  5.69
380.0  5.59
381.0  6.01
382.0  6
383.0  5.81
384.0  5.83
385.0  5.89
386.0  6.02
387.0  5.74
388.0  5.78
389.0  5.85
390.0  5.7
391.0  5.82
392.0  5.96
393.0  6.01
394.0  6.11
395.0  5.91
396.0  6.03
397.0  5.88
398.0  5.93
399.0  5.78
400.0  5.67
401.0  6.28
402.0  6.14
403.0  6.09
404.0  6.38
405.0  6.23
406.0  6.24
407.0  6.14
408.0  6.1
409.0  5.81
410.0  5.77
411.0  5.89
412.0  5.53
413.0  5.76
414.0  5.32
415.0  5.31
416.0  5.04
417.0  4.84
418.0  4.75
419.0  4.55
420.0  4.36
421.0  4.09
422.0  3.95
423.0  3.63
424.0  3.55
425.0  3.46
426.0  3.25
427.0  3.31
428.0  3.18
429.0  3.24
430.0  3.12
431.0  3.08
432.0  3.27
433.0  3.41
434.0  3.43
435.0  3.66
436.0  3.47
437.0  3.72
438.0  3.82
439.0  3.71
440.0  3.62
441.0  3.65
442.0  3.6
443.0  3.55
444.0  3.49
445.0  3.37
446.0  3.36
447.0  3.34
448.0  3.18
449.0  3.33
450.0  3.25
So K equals 0.9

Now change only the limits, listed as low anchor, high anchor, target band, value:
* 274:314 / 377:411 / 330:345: -0.8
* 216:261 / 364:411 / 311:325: 2.9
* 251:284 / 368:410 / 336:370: -2.1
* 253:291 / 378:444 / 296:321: 0.8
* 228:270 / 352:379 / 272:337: 1.3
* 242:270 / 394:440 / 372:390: -3.1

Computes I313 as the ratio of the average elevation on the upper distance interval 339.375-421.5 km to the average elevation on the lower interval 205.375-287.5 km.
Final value 1.03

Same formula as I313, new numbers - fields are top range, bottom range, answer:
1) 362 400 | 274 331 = 1.03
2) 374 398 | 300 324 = 1.13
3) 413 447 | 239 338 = 0.66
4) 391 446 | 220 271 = 0.82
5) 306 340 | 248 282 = 0.96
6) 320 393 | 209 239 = 1.03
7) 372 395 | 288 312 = 0.95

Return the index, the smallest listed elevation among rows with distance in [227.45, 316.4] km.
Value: 4.39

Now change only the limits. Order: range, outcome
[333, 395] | 5.56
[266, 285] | 5.37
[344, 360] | 6.12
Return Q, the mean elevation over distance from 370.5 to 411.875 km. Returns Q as 5.92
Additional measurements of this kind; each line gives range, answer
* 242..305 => 5.91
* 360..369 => 6.04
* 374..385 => 5.78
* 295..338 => 5.61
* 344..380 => 6.1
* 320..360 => 6.07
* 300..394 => 5.84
